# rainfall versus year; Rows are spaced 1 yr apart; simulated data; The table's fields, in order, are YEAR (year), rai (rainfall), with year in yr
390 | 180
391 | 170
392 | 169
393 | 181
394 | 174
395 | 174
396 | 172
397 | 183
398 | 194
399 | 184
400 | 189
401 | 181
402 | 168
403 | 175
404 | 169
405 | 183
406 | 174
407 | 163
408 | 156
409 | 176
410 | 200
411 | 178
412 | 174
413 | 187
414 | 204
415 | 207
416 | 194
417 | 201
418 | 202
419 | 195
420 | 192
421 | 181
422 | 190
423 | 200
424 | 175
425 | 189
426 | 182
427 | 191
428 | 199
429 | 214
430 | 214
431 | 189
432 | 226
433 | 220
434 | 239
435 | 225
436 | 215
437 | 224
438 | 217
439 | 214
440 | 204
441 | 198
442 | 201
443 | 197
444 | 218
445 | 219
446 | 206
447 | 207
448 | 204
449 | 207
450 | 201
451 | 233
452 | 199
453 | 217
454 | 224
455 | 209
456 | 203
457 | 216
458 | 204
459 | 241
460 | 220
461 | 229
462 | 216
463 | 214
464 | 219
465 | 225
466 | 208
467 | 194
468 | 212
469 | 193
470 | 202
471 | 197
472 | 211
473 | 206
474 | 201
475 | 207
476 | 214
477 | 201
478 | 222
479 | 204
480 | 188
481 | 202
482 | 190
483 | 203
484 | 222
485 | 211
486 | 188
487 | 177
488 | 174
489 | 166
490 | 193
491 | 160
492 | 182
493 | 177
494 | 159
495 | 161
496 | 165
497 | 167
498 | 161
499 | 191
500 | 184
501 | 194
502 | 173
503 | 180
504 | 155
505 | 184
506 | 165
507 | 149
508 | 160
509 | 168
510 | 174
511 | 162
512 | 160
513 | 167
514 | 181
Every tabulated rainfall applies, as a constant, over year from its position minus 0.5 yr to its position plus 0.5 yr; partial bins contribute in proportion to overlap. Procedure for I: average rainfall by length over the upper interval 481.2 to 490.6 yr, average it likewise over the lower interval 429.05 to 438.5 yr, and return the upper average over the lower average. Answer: 0.88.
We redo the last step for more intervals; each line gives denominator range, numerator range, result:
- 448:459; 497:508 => 0.81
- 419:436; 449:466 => 1.07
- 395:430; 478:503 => 0.99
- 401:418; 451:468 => 1.18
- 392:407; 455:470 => 1.20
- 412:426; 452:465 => 1.13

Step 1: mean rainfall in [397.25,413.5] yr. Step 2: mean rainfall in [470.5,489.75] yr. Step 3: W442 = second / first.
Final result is 1.1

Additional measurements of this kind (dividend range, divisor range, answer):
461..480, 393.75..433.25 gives 1.11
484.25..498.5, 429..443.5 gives 0.82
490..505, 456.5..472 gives 0.81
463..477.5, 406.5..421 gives 1.10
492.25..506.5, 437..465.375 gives 0.81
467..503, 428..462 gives 0.89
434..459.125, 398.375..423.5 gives 1.15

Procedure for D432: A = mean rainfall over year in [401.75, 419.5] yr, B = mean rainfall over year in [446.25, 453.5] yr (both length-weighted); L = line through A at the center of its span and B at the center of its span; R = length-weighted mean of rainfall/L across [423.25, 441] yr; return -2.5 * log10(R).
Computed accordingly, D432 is -0.05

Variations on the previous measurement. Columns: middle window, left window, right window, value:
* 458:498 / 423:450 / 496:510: -0.07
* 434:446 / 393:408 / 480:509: -0.20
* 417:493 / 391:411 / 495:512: -0.18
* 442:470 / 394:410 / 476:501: -0.16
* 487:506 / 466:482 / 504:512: 0.03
